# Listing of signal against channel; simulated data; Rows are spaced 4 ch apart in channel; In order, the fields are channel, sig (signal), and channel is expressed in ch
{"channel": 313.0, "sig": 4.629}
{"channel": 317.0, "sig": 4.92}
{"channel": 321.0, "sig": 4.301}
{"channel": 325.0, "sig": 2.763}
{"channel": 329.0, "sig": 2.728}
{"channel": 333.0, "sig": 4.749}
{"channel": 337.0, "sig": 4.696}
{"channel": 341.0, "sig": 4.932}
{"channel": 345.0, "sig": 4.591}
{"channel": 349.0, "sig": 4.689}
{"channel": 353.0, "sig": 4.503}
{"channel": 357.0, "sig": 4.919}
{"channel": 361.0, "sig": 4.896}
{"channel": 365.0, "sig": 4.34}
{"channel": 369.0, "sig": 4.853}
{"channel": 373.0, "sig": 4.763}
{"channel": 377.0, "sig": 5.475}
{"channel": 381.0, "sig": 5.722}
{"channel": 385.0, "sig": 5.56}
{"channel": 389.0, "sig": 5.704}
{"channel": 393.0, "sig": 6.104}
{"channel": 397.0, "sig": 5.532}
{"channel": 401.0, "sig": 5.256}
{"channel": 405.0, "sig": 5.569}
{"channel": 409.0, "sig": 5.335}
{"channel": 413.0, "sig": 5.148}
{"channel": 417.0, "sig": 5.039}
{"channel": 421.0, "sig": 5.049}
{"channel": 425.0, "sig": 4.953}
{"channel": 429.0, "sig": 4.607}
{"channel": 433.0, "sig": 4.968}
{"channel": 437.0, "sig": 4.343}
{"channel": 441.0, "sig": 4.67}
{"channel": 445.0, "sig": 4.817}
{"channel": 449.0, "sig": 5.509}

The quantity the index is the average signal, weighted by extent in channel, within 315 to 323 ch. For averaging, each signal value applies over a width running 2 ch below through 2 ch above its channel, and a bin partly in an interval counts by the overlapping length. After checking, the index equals 4.61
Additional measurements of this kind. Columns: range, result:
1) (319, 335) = 3.64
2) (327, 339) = 4.06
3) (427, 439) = 4.64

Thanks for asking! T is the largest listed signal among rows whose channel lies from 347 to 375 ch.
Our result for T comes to 4.919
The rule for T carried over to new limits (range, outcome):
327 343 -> 4.932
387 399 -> 6.104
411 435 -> 5.148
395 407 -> 5.569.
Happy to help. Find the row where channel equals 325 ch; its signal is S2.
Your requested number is 2.763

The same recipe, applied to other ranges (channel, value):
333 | 4.749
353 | 4.503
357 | 4.919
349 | 4.689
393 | 6.104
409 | 5.335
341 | 4.932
